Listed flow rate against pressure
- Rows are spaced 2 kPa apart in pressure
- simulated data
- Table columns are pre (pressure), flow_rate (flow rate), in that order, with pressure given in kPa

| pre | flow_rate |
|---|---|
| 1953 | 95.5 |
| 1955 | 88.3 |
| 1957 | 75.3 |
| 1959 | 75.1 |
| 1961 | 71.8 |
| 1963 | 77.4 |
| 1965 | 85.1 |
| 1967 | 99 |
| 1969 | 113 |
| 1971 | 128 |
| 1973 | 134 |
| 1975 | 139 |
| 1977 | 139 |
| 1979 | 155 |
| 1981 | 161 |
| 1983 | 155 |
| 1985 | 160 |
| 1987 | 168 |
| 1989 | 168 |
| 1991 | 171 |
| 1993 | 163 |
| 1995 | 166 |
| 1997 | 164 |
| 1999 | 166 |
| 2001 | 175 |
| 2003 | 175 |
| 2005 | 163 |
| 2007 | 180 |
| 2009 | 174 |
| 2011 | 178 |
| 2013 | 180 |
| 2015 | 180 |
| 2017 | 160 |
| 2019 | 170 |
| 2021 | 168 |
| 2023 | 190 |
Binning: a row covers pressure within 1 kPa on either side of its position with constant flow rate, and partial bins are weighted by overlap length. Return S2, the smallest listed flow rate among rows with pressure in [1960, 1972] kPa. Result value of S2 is 71.8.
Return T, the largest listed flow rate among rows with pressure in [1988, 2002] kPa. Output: 175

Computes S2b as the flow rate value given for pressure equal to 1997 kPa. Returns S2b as 164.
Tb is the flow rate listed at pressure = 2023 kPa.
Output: 190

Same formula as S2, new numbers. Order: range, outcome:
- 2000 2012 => 163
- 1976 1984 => 139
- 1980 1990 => 155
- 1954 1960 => 75.1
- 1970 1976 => 128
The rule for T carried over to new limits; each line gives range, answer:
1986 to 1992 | 171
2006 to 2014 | 180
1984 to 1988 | 168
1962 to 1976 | 139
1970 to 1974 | 134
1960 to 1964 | 77.4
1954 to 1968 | 99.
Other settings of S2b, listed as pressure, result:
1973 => 134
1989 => 168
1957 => 75.3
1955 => 88.3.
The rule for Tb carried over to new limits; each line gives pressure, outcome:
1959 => 75.1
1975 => 139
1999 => 166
